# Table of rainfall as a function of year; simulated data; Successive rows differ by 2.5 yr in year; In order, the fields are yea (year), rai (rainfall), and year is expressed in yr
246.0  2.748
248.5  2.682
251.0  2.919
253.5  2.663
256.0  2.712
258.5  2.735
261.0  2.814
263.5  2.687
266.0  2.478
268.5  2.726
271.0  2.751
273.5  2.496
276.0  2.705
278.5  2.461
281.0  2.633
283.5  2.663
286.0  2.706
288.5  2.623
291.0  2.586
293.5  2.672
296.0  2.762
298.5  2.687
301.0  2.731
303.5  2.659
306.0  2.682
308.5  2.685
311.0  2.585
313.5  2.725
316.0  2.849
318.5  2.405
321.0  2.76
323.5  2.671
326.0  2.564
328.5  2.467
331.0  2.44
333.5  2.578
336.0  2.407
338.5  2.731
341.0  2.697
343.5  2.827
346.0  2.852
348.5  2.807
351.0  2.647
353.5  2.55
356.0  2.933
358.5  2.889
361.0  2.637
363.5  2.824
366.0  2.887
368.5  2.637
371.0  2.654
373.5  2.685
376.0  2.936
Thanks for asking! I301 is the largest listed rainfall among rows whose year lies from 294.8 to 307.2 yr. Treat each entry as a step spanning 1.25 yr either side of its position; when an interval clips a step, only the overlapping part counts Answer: 2.762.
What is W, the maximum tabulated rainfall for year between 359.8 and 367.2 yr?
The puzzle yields 2.887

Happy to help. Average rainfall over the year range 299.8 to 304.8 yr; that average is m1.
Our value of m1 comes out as 2.69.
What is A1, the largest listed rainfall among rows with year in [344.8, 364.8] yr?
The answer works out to 2.933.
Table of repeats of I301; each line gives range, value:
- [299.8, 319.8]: 2.849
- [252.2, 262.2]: 2.814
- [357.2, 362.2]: 2.889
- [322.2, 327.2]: 2.671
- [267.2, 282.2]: 2.751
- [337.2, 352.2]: 2.852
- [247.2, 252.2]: 2.919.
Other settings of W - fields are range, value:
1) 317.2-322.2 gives 2.76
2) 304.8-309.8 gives 2.685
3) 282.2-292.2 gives 2.706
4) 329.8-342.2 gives 2.731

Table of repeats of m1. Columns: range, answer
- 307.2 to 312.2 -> 2.64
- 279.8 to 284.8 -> 2.65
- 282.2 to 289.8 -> 2.66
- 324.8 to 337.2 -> 2.49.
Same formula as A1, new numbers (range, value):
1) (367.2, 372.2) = 2.654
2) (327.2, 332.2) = 2.467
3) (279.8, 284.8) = 2.663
